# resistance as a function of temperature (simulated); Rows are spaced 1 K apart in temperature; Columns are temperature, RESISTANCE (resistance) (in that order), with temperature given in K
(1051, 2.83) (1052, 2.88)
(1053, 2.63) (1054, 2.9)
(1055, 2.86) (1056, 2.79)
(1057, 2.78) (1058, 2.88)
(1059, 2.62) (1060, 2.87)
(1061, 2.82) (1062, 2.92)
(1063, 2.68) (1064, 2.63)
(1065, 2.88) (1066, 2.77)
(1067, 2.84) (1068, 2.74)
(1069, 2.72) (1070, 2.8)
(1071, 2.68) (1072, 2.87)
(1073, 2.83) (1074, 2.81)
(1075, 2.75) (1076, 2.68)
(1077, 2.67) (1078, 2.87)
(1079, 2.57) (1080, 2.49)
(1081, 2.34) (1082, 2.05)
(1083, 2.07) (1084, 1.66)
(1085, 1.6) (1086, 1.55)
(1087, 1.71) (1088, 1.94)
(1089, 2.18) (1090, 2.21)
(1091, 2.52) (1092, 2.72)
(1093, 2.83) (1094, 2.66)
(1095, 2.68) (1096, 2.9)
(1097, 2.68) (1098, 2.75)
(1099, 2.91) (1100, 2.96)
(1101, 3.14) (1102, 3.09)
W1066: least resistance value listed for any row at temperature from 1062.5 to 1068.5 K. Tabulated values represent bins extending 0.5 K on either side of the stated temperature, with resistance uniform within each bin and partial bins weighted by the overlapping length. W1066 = 2.63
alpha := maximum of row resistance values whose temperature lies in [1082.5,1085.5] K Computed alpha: 2.07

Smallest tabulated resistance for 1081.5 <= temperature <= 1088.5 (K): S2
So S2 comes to 1.55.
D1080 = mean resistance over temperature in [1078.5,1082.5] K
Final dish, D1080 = 2.36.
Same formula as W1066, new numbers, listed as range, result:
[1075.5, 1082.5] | 2.05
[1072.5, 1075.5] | 2.75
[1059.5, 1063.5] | 2.68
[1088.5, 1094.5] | 2.18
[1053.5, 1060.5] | 2.62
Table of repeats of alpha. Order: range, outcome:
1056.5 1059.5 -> 2.88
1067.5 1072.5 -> 2.87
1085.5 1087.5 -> 1.71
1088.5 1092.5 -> 2.72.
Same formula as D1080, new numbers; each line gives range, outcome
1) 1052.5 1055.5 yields 2.8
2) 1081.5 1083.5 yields 2.06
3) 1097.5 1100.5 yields 2.87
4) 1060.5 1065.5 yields 2.79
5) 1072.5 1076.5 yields 2.77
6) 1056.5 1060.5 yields 2.79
